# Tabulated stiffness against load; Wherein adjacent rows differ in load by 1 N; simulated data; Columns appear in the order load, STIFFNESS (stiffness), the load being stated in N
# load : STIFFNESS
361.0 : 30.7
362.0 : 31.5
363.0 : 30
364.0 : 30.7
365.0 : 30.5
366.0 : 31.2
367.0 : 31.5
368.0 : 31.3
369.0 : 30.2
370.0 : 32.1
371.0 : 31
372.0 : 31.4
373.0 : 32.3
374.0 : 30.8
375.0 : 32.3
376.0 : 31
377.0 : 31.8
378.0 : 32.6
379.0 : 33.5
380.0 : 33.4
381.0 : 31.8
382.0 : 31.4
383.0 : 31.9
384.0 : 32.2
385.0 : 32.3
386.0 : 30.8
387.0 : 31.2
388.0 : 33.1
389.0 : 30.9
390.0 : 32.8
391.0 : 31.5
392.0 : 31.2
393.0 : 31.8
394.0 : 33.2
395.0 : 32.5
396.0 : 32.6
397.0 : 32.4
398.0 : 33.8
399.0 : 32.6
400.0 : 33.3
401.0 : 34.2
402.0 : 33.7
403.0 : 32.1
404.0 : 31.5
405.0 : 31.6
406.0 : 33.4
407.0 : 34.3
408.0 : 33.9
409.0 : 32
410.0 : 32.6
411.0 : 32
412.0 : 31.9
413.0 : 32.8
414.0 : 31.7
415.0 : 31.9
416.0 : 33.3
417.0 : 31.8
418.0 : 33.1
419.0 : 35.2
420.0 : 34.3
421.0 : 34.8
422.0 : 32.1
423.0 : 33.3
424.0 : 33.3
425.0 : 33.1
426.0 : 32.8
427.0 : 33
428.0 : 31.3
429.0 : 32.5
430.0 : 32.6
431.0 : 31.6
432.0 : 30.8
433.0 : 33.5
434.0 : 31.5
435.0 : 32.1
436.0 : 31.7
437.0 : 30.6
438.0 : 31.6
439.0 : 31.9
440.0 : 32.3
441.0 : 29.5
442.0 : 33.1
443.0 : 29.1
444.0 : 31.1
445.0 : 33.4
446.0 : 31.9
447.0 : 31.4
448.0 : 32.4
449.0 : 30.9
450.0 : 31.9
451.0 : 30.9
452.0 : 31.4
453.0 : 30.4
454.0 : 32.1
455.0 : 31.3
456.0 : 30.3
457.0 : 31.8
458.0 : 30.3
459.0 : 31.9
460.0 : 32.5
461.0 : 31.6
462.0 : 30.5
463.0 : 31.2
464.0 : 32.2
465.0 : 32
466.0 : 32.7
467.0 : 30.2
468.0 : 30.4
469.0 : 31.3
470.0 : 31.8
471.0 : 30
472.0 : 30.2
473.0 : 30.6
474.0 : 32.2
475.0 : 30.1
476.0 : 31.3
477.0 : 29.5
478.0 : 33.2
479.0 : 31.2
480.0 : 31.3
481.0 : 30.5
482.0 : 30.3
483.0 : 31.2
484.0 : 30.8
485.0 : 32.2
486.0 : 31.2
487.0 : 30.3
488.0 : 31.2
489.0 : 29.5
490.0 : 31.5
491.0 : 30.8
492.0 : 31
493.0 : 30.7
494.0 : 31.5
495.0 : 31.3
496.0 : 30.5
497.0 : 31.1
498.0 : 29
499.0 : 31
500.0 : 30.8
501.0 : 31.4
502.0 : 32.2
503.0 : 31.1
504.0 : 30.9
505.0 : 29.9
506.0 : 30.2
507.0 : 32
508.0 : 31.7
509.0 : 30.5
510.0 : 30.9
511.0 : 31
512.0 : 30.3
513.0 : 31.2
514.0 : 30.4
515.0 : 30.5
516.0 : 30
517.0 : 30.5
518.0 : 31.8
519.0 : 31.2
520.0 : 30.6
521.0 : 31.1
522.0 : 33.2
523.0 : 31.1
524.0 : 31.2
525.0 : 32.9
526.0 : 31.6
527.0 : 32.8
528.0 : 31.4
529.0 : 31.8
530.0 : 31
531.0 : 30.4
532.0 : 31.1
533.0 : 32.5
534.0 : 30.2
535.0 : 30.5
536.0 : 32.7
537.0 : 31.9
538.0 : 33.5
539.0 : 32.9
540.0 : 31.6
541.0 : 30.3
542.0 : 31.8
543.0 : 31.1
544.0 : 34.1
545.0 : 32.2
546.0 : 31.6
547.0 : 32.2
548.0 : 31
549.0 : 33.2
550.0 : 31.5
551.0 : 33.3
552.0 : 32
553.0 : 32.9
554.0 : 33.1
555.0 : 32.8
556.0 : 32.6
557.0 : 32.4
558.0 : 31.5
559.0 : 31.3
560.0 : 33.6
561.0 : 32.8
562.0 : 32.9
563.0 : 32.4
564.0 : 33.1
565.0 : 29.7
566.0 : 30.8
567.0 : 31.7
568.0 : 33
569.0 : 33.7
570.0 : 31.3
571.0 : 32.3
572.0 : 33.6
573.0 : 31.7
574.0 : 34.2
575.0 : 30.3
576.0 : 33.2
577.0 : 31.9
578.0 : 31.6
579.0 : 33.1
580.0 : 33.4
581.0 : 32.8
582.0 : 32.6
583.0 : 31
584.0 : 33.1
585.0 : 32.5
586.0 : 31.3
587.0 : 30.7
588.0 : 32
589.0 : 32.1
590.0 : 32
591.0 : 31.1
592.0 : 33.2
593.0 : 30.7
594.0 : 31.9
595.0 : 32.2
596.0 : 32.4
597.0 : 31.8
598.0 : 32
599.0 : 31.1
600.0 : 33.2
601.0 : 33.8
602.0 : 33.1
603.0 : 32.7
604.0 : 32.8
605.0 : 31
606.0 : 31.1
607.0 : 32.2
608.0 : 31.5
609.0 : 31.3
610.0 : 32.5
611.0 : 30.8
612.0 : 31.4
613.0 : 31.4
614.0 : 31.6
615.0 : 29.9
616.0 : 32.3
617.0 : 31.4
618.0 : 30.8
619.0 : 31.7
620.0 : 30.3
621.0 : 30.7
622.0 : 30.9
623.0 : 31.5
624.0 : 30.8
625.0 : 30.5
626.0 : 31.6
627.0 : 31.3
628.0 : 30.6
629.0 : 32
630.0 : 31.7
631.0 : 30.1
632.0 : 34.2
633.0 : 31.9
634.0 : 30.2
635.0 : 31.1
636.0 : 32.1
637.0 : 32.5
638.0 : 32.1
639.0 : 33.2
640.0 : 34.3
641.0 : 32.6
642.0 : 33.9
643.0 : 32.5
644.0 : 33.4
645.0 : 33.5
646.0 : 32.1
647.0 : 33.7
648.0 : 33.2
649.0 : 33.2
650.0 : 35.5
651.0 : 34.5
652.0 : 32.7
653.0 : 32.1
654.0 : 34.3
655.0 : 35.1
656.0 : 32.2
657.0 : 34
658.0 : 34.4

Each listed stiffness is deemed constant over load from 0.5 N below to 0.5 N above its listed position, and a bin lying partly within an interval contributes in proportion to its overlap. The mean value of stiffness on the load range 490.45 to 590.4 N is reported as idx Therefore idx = 31.7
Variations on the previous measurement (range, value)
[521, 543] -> 31.7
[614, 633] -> 31.3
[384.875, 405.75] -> 32.4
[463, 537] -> 31.1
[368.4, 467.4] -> 32.1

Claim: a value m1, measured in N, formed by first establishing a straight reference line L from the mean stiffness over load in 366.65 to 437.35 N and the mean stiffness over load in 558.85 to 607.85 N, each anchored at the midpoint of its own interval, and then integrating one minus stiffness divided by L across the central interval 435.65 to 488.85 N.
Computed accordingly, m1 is 1.7 N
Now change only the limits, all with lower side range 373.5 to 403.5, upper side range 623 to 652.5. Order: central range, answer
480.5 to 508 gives 1.23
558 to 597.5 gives 0.28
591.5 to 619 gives 0.48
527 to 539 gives 0.27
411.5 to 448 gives 0.04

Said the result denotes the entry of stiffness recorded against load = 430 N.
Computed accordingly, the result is 32.6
